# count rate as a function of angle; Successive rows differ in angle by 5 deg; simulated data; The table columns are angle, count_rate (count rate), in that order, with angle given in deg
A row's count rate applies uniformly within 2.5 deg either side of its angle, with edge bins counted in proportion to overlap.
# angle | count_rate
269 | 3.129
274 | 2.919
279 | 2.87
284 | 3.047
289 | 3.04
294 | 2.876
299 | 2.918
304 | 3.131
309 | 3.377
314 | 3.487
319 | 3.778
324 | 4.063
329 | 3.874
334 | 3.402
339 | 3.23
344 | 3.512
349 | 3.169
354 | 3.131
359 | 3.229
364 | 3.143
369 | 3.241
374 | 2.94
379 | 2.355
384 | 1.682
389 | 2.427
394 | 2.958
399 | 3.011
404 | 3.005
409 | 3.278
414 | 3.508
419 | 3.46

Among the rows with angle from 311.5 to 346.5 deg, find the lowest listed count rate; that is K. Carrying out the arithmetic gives 3.23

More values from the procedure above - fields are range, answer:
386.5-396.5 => 2.427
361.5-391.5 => 1.682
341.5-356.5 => 3.131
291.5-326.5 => 2.876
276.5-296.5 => 2.87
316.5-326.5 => 3.778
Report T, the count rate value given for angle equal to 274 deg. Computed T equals 2.919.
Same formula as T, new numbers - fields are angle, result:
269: 3.129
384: 1.682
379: 2.355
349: 3.169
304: 3.131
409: 3.278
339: 3.23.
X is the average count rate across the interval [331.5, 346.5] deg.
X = 3.38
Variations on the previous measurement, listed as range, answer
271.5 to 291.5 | 2.97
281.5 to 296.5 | 2.99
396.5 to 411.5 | 3.1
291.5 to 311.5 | 3.08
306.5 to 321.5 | 3.55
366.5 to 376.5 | 3.09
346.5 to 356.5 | 3.15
